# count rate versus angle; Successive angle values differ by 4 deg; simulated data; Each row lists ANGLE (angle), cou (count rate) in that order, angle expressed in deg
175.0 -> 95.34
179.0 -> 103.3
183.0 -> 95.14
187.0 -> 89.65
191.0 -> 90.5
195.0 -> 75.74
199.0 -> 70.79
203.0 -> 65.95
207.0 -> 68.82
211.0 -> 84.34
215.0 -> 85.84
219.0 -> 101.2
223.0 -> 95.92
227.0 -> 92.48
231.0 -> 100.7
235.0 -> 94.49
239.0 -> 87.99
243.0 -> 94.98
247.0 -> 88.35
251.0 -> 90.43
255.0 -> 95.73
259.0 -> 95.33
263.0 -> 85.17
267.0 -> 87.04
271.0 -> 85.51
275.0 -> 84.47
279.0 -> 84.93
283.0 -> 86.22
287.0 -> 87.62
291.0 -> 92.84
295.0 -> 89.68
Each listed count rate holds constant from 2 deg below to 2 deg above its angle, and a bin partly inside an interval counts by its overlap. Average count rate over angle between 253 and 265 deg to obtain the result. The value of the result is 92.1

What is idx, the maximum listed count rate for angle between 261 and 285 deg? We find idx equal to 87.04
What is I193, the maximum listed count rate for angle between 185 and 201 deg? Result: 90.5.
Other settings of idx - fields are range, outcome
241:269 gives 95.73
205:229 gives 101.2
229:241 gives 100.7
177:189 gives 103.3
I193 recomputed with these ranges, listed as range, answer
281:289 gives 87.62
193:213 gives 84.34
